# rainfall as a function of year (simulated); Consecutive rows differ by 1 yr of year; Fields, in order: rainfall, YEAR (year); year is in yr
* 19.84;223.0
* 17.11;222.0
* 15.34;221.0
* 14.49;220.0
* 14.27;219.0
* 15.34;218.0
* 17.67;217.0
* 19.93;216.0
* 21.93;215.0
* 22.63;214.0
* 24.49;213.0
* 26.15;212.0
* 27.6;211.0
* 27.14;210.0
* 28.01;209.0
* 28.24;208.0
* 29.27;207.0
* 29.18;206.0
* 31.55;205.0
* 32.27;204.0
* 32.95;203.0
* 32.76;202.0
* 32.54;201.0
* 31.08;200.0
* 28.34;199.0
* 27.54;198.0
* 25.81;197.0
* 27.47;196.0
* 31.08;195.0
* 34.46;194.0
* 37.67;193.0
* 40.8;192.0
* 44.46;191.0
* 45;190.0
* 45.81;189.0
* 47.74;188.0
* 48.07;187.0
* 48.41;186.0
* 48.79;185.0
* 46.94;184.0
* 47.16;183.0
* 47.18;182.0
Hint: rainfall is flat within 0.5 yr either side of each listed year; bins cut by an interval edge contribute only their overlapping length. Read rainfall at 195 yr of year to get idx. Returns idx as 31.08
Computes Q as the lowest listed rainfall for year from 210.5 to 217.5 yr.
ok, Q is 17.67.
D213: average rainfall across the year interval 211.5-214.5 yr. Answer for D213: 24.4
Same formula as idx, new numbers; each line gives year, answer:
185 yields 48.79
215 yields 21.93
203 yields 32.95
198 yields 27.54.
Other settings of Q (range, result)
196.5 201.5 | 25.81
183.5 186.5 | 46.94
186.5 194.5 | 34.46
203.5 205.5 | 31.55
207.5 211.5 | 27.14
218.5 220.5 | 14.27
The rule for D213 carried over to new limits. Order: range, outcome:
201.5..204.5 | 32.7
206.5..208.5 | 28.8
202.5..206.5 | 31.5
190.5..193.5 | 41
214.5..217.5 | 19.8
